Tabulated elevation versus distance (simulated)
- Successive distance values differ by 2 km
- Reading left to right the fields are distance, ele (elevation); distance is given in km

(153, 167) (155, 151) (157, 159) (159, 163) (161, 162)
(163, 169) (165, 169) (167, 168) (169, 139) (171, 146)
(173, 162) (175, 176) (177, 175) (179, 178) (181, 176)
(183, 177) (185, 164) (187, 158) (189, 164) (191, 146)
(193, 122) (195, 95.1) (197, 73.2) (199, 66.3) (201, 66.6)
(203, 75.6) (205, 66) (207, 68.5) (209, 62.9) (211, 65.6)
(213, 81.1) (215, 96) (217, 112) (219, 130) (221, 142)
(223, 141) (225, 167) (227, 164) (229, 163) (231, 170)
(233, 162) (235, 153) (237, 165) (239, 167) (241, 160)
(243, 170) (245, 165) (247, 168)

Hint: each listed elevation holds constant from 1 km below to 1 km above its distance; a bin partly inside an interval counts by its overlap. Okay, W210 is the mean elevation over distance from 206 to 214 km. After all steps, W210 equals 69.5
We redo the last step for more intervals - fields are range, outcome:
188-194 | 144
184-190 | 162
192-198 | 96.8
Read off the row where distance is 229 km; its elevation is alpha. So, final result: 163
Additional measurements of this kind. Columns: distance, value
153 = 167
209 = 62.9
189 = 164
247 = 168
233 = 162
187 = 158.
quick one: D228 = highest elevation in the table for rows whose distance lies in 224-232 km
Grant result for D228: 170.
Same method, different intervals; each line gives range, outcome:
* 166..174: 168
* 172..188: 178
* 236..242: 167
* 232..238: 165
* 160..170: 169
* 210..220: 130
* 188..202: 164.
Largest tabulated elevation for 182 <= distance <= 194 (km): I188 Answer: 177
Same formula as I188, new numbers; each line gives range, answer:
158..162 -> 163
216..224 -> 142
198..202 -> 66.6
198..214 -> 81.1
